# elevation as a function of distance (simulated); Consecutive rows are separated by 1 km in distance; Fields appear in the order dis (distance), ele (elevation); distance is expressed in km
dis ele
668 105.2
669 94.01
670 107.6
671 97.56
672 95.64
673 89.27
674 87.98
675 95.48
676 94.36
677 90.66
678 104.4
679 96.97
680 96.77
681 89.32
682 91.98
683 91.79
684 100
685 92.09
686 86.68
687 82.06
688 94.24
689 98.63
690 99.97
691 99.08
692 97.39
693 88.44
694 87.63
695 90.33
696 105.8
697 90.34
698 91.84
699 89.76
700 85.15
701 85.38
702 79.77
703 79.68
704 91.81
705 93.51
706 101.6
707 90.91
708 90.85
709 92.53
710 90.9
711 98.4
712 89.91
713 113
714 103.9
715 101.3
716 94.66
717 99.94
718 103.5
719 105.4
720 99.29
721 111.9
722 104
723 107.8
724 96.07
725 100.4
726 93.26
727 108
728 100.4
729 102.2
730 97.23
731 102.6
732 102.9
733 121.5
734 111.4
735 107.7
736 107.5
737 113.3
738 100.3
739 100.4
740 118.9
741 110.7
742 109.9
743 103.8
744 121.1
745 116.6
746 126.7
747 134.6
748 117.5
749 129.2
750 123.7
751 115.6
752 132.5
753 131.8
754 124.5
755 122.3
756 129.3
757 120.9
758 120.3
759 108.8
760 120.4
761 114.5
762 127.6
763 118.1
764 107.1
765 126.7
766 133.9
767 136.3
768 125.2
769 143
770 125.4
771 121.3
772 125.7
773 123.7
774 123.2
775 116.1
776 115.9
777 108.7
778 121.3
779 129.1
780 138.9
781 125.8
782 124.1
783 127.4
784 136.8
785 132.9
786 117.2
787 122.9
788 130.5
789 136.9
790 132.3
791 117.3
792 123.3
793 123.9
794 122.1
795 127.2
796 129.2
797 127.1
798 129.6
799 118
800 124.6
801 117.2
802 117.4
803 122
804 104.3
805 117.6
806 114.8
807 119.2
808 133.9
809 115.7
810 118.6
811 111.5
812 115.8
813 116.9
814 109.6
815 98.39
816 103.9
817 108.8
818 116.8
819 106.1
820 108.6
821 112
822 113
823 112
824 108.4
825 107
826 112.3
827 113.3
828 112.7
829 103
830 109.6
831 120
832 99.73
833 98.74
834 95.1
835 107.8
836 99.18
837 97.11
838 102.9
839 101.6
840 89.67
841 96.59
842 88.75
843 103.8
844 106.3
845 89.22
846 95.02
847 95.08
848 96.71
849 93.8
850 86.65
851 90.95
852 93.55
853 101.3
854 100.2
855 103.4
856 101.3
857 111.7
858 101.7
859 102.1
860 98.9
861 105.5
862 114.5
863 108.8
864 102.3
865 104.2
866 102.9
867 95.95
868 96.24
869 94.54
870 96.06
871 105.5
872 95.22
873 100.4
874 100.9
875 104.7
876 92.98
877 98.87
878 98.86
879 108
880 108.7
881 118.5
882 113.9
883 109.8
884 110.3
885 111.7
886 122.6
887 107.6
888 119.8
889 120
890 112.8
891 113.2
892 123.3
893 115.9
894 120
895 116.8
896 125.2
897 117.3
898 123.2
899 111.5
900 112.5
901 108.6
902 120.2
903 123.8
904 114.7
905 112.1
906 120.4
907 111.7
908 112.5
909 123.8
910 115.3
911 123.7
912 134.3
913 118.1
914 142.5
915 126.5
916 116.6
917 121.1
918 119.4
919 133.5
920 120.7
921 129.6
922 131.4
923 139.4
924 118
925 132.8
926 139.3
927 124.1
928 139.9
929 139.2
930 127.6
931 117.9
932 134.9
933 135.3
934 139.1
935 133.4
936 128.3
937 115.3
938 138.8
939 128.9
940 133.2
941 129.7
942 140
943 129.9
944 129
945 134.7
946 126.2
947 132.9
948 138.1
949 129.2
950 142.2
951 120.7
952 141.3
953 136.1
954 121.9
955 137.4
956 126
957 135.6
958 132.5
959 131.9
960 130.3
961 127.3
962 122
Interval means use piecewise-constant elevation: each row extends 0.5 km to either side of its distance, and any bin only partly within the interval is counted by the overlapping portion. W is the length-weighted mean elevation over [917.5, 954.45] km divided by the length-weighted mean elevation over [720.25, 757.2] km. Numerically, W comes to 1.16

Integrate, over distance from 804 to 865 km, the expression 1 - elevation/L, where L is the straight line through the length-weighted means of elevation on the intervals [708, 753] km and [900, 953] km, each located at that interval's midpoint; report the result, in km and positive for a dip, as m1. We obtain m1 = 6.7 km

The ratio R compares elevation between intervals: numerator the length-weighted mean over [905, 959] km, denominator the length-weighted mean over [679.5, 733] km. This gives 1.3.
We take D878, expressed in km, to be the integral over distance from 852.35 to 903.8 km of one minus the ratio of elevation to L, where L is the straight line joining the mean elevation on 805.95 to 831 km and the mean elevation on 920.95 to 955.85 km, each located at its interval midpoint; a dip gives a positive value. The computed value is 5.71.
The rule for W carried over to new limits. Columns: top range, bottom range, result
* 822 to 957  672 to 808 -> 1.04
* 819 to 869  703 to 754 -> 0.96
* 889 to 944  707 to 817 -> 1.08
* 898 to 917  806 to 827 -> 1.06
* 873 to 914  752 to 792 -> 0.92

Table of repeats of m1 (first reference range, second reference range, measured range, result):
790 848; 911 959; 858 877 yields 2.85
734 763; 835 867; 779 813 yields -4.32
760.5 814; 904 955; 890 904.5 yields 1.13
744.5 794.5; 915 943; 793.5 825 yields 2.48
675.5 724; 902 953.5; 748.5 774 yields -4.95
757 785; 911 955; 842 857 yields 3.54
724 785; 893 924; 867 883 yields 2.45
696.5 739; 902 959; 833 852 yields 3.24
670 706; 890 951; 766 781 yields -2.97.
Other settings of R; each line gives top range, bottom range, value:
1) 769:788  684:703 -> 1.37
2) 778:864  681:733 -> 1.16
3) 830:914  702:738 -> 1.07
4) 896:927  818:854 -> 1.20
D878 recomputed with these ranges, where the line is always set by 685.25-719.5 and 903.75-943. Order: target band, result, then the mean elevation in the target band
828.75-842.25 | 1.6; 101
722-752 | -3.4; 111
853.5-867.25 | 1.6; 104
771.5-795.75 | -4.3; 125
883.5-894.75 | 0.6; 116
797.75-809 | -1.1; 119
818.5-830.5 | 0.3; 110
